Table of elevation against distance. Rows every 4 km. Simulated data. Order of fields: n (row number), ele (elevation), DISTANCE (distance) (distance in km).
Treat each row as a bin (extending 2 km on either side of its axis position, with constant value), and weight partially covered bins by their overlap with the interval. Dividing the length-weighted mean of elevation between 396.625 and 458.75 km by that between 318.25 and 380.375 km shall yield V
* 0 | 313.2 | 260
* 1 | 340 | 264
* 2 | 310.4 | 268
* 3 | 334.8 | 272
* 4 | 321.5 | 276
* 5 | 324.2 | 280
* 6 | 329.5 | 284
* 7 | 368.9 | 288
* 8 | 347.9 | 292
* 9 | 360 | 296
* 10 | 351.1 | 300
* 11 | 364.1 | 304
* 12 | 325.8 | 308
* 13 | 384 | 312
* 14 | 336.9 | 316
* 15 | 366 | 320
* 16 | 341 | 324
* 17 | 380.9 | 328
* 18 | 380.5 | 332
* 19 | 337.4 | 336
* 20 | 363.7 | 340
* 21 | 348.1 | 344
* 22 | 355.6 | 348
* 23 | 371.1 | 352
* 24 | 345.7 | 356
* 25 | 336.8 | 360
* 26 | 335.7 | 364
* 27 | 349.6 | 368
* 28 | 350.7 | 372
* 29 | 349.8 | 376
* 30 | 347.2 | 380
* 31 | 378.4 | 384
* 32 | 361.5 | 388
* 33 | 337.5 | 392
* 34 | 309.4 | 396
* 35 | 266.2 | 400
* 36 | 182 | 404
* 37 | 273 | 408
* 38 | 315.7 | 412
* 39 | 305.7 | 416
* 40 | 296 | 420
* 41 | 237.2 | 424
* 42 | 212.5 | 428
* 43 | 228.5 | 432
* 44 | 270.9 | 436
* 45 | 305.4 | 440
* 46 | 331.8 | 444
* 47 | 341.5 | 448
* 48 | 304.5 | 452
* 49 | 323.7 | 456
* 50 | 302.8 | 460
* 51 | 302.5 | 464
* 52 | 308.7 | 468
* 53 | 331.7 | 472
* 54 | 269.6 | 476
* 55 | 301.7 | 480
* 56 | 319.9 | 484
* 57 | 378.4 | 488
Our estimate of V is 0.79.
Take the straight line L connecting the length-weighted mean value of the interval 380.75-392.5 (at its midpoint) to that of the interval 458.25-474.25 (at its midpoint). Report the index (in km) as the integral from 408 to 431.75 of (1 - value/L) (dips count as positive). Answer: 4.9 km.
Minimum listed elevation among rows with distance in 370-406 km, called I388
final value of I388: 182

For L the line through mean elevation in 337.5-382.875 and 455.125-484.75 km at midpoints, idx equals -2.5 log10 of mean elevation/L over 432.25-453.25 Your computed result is 0.05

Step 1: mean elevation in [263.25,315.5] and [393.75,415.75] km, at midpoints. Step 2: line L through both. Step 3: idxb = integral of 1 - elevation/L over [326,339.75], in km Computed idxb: -2.1 km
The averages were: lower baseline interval 343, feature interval 366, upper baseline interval 273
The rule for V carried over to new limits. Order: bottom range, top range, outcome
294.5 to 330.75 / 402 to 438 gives 0.72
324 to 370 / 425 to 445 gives 0.75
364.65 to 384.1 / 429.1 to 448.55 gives 0.82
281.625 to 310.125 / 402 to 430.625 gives 0.74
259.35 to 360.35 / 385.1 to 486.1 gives 0.85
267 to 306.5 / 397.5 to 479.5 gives 0.84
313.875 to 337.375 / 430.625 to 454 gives 0.84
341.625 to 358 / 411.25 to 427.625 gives 0.79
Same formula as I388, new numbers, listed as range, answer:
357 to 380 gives 335.7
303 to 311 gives 325.8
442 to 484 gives 269.6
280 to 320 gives 324.2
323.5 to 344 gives 337.4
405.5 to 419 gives 273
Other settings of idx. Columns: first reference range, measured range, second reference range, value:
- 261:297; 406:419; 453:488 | 0.074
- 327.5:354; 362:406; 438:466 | 0.065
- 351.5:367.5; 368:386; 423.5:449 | -0.084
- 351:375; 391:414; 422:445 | 0.080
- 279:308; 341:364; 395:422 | -0.127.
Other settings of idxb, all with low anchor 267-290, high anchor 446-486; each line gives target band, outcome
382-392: -1.4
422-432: 2.8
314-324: -0.7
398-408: 2.6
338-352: -1.4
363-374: -0.8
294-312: -1.3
